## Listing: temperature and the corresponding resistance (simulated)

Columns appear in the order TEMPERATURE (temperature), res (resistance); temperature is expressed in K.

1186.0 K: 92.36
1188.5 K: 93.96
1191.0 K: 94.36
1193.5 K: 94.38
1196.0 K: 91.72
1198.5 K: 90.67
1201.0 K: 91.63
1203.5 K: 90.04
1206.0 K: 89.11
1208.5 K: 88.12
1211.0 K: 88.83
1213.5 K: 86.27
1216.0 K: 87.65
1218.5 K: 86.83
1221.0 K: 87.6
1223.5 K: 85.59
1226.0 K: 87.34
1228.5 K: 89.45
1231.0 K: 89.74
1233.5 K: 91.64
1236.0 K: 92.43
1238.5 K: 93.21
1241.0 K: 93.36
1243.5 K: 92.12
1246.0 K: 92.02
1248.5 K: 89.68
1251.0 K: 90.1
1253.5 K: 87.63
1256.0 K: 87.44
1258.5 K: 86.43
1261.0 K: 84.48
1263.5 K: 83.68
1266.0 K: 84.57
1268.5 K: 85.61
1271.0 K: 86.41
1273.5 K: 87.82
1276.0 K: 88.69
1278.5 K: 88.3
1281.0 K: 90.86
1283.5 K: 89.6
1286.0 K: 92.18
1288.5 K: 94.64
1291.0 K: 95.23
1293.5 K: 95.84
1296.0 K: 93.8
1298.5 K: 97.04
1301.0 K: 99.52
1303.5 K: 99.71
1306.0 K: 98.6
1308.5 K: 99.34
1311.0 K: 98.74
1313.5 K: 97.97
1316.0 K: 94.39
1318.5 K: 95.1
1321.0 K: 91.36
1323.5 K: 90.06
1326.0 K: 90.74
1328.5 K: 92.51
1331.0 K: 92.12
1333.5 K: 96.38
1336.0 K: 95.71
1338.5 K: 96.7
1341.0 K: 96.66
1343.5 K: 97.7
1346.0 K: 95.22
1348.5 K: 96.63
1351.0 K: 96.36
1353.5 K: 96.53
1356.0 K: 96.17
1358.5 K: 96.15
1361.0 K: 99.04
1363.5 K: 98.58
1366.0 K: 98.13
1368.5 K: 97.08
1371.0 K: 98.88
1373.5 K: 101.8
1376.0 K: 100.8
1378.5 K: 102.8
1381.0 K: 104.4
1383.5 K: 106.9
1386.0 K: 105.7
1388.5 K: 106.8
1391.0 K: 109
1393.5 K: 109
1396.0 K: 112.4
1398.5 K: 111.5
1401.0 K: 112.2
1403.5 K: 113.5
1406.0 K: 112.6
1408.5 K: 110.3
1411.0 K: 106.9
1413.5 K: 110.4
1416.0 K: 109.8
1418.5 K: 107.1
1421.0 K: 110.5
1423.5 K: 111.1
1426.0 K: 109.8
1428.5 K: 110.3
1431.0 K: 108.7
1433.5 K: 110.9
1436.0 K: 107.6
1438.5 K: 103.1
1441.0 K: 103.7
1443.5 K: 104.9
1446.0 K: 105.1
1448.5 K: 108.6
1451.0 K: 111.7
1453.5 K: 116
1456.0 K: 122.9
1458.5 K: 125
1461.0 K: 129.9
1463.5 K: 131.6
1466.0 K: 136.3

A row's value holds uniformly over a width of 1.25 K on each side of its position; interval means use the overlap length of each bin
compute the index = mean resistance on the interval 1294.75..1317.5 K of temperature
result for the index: 97.7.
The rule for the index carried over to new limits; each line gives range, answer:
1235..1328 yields 91.9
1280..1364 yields 95.5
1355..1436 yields 106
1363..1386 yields 101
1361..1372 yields 98.3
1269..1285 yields 88.5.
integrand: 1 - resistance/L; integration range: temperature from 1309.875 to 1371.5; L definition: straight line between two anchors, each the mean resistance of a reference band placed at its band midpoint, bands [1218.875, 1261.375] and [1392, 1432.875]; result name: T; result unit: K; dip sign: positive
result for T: 3.6 K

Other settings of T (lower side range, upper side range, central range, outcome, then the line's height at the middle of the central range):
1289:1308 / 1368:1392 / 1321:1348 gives 1.5 K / 99.9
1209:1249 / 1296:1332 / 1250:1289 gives 1.9 K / 92.4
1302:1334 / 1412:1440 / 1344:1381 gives 0.9 K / 101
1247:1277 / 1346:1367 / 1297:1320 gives -1.5 K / 91.9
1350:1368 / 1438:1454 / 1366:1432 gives -3.6 K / 102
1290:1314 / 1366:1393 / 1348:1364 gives 0.7 K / 102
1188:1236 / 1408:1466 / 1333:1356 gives 1.5 K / 103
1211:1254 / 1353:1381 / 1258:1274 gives 1.1 K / 91.9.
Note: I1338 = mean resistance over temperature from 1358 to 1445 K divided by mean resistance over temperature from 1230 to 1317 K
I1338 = 1.2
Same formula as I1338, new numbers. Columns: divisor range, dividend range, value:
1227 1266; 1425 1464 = 1.26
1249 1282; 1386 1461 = 1.27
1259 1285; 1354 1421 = 1.21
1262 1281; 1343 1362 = 1.11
